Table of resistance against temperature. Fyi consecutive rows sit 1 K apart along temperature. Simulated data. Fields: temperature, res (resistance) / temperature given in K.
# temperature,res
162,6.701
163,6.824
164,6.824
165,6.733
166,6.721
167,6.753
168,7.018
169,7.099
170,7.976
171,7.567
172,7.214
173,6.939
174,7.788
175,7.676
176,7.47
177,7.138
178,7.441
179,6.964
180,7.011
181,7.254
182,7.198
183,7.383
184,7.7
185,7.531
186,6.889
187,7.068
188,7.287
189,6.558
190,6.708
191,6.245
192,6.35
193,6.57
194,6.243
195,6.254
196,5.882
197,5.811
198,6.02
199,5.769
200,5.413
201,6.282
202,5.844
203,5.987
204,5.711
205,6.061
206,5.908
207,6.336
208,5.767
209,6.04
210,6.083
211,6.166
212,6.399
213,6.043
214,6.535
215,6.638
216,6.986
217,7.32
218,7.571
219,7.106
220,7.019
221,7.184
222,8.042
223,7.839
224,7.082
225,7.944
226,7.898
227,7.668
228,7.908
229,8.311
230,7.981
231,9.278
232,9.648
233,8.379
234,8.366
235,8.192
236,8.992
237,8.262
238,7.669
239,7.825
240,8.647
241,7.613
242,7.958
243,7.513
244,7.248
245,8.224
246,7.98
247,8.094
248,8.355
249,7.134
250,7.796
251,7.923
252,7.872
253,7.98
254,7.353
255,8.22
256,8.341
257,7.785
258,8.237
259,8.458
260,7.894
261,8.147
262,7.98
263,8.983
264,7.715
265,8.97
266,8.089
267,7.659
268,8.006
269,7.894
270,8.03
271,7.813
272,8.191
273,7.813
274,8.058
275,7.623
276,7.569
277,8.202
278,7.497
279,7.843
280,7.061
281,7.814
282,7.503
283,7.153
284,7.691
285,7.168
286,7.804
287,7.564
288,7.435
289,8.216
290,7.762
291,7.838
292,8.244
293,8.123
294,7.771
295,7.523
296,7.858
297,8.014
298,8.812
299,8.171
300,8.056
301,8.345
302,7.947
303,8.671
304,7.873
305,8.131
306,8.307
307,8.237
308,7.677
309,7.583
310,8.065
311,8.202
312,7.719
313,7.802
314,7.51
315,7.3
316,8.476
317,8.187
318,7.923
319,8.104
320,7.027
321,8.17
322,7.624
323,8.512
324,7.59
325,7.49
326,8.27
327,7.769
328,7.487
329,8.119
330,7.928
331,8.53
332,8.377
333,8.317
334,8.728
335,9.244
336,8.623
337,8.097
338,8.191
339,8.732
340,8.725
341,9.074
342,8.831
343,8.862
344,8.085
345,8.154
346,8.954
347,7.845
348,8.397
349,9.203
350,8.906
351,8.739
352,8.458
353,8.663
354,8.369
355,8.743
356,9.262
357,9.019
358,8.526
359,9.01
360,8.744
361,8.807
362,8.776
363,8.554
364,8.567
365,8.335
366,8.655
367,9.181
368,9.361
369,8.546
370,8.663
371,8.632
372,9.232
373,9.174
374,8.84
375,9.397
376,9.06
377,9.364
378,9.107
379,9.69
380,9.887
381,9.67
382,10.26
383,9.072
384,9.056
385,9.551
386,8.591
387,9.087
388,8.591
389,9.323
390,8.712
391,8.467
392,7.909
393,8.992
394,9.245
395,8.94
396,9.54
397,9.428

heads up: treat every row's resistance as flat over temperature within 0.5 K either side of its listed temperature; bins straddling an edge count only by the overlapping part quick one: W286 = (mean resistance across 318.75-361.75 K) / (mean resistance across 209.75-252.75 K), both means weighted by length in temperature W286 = 1.09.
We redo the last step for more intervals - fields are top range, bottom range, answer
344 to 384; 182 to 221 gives 1.38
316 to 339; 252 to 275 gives 1.01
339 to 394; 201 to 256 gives 1.19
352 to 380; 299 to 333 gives 1.12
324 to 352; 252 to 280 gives 1.05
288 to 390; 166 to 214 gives 1.27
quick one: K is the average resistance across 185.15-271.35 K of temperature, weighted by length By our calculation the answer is 7.36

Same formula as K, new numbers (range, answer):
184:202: 6.43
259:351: 8.07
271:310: 7.87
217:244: 7.97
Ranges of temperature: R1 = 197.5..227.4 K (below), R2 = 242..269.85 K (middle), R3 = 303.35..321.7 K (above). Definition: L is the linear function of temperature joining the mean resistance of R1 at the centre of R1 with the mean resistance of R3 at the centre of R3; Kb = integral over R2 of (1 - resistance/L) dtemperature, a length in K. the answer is -3.16 K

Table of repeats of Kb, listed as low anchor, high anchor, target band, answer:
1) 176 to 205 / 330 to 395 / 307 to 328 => 1.01 K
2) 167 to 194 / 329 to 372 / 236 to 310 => 0.16 K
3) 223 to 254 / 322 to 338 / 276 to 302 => 0.98 K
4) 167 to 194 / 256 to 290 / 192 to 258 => 2.10 K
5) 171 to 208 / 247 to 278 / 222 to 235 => -1.42 K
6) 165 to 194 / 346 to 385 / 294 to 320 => 1.15 K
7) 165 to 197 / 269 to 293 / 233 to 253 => -1.42 K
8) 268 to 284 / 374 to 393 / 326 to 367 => 0.46 K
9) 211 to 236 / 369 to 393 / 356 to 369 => 0.17 K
